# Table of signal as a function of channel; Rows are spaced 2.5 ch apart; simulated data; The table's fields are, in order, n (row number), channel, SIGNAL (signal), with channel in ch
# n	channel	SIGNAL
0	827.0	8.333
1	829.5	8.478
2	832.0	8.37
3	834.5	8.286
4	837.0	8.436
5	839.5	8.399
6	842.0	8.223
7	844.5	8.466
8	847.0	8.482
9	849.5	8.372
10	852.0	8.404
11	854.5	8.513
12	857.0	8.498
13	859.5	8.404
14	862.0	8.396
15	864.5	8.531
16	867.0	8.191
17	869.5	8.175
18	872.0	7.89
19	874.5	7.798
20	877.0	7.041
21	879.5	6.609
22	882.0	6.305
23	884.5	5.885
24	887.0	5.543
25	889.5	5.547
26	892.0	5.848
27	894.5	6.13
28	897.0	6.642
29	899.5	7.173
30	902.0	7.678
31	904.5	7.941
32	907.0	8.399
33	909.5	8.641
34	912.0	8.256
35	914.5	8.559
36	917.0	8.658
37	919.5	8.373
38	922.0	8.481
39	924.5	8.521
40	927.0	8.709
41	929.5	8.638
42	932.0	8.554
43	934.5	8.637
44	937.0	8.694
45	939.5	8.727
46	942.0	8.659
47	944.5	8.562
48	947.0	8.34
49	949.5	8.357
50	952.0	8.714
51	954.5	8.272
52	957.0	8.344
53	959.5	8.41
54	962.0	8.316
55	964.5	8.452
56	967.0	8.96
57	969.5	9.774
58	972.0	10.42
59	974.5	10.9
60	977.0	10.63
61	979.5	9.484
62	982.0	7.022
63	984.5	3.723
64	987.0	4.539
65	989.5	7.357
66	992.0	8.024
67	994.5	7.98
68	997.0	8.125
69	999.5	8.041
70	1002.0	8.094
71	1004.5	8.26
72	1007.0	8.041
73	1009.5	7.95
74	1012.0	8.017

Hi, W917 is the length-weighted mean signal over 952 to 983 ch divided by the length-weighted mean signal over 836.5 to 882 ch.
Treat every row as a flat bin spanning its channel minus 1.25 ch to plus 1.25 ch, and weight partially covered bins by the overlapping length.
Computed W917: 1.1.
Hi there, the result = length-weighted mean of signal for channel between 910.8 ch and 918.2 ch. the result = 8.49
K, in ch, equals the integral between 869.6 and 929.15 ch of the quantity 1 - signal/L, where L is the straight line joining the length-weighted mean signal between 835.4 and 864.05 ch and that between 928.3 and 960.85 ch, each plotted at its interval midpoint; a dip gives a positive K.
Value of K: 7.2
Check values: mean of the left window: 8.42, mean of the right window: 8.53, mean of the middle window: 7.45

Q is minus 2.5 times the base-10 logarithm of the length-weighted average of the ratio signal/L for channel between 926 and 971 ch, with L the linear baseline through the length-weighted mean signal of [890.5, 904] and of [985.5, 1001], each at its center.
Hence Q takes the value -0.22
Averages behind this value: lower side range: 6.74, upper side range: 7.3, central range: 8.63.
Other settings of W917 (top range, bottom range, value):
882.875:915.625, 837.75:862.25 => 0.84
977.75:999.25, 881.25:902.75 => 1.14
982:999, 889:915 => 0.91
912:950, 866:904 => 1.25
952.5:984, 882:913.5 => 1.29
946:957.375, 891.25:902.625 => 1.26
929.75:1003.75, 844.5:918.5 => 1.10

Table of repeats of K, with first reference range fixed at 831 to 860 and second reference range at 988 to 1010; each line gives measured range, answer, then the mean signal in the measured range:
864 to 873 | 0.2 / 8.18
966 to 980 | -3.6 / 10.1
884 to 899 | 4.1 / 6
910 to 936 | -1.2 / 8.54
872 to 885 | 2.2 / 6.89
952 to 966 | -0.6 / 8.4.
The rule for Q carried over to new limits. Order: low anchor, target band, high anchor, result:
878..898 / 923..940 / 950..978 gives -0.11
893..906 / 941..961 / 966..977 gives 0.10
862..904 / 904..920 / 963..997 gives -0.15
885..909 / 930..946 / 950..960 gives -0.09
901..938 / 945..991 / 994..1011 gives -0.01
